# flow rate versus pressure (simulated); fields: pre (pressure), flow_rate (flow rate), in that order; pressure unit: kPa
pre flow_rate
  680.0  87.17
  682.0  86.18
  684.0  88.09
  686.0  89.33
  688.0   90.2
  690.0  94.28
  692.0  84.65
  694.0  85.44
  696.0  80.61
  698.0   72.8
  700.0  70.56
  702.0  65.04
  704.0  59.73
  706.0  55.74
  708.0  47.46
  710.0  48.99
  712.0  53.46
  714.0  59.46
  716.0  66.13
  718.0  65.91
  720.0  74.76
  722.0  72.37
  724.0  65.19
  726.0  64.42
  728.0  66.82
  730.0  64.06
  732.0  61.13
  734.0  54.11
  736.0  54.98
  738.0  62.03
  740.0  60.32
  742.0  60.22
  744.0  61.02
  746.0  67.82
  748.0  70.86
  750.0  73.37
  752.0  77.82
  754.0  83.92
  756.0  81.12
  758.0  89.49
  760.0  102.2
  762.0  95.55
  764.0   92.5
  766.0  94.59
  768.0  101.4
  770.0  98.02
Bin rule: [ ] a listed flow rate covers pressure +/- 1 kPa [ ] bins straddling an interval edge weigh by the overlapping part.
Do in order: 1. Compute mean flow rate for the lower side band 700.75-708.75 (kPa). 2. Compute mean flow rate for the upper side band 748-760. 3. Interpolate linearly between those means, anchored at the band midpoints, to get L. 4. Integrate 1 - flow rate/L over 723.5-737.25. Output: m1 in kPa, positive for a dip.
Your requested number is 1.7 kPa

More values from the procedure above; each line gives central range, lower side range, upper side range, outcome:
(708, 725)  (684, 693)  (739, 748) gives 3.0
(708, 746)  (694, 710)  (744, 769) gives 6.3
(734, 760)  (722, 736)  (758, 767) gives 3.2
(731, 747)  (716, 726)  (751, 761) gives 3.7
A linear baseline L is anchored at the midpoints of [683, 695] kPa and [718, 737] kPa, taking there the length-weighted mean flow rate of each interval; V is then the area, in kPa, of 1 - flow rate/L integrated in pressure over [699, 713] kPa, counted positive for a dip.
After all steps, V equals 3.7 kPa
